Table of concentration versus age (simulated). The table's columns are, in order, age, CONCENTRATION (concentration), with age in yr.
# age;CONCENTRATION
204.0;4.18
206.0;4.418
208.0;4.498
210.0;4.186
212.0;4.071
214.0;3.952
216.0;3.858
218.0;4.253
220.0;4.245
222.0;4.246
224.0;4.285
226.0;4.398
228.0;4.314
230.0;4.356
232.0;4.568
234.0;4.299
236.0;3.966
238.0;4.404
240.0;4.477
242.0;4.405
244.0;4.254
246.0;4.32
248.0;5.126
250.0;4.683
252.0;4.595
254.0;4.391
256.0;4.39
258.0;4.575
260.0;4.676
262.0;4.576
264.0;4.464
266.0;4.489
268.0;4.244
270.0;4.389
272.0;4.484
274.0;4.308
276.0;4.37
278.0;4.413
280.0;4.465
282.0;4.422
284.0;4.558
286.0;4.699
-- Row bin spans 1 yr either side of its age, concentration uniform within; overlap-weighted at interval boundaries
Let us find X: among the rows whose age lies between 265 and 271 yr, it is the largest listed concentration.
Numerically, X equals 4.489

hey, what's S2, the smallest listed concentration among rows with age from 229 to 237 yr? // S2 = 3.966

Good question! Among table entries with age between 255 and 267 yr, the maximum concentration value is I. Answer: 4.676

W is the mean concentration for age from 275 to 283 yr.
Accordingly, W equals 4.42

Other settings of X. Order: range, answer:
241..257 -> 5.126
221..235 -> 4.568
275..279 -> 4.413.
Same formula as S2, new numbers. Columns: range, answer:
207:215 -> 3.952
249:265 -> 4.39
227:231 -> 4.314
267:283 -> 4.244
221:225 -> 4.246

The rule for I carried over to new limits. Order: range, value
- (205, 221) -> 4.498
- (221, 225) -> 4.285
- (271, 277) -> 4.484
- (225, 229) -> 4.398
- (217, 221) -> 4.253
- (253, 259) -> 4.575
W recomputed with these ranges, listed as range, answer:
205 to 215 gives 4.22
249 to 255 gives 4.56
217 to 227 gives 4.29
